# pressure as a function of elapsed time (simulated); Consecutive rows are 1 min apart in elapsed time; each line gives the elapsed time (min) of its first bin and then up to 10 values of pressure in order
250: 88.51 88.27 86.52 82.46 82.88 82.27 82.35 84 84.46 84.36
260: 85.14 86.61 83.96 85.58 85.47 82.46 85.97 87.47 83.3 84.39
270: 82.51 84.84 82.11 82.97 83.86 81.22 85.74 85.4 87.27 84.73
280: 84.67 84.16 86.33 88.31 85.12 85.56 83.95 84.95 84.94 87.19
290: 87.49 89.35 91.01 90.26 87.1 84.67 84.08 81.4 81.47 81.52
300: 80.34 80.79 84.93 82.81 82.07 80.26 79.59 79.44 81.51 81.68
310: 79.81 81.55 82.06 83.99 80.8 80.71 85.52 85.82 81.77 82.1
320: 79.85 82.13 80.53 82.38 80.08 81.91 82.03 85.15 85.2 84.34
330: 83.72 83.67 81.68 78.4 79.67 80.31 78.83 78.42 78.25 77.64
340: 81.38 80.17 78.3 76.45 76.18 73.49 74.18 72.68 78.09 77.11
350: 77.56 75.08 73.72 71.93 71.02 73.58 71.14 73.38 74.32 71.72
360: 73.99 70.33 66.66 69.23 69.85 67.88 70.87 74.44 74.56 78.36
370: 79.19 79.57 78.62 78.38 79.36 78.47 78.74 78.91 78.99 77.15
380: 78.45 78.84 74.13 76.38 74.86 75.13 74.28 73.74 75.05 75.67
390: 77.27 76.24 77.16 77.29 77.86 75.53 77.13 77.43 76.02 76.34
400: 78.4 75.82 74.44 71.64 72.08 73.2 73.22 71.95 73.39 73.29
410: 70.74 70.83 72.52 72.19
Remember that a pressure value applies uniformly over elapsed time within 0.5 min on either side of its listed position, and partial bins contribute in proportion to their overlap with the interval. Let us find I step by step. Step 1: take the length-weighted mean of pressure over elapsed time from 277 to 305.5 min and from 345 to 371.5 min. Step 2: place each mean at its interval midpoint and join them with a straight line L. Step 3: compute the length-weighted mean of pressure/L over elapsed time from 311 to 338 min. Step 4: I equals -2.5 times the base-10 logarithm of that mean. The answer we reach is -0.04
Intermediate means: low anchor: 84.9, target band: 81.9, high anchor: 73.5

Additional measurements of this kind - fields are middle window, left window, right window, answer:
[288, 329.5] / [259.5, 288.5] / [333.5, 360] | -0.03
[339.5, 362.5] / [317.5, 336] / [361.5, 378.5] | 0.05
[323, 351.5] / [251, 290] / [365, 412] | 0.00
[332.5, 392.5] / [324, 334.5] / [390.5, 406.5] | 0.05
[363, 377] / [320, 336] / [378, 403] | 0.03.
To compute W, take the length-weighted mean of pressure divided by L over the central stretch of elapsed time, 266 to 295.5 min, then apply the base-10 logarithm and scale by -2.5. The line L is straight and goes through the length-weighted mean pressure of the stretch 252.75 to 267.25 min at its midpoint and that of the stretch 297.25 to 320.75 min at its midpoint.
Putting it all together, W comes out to -0.03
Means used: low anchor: 84.3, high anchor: 81.8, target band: 85.6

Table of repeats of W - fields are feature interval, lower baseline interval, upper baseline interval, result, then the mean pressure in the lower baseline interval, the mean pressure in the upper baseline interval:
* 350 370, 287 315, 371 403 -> 0.09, 83.4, 76.8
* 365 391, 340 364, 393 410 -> -0.03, 74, 74.8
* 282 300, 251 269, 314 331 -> -0.03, 84.5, 82.7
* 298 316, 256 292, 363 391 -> 0.01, 85.1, 76.1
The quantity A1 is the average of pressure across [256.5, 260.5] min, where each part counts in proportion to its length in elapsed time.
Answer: 84.5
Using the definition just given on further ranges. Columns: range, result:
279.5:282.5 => 85.1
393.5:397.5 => 77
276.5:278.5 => 86.3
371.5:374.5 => 78.8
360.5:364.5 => 69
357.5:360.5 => 73.3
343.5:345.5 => 74.8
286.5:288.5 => 84.9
